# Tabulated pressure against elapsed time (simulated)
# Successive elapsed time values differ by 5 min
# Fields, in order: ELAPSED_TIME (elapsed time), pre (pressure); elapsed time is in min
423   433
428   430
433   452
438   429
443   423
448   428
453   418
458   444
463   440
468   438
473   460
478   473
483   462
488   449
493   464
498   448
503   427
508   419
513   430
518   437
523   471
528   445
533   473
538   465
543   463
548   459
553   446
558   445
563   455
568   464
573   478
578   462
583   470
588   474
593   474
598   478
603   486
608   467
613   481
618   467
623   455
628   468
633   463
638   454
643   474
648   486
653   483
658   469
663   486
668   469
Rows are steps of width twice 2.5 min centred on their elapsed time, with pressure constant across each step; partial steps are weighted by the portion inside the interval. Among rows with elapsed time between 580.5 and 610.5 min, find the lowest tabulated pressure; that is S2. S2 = 467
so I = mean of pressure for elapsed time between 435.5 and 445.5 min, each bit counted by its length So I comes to 426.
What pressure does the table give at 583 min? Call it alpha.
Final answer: 470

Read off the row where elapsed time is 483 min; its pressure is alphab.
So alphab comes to 462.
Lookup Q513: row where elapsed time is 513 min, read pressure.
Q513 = 430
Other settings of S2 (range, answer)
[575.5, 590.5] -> 462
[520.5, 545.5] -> 445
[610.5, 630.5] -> 455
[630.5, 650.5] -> 454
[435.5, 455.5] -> 418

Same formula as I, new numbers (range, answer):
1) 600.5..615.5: 478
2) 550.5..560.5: 446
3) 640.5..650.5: 480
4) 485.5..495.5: 456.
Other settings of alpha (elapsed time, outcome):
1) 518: 437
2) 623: 455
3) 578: 462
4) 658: 469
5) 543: 463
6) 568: 464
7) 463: 440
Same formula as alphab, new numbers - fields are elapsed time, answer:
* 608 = 467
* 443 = 423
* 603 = 486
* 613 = 481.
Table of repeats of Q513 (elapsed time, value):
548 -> 459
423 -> 433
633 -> 463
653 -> 483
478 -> 473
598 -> 478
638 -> 454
